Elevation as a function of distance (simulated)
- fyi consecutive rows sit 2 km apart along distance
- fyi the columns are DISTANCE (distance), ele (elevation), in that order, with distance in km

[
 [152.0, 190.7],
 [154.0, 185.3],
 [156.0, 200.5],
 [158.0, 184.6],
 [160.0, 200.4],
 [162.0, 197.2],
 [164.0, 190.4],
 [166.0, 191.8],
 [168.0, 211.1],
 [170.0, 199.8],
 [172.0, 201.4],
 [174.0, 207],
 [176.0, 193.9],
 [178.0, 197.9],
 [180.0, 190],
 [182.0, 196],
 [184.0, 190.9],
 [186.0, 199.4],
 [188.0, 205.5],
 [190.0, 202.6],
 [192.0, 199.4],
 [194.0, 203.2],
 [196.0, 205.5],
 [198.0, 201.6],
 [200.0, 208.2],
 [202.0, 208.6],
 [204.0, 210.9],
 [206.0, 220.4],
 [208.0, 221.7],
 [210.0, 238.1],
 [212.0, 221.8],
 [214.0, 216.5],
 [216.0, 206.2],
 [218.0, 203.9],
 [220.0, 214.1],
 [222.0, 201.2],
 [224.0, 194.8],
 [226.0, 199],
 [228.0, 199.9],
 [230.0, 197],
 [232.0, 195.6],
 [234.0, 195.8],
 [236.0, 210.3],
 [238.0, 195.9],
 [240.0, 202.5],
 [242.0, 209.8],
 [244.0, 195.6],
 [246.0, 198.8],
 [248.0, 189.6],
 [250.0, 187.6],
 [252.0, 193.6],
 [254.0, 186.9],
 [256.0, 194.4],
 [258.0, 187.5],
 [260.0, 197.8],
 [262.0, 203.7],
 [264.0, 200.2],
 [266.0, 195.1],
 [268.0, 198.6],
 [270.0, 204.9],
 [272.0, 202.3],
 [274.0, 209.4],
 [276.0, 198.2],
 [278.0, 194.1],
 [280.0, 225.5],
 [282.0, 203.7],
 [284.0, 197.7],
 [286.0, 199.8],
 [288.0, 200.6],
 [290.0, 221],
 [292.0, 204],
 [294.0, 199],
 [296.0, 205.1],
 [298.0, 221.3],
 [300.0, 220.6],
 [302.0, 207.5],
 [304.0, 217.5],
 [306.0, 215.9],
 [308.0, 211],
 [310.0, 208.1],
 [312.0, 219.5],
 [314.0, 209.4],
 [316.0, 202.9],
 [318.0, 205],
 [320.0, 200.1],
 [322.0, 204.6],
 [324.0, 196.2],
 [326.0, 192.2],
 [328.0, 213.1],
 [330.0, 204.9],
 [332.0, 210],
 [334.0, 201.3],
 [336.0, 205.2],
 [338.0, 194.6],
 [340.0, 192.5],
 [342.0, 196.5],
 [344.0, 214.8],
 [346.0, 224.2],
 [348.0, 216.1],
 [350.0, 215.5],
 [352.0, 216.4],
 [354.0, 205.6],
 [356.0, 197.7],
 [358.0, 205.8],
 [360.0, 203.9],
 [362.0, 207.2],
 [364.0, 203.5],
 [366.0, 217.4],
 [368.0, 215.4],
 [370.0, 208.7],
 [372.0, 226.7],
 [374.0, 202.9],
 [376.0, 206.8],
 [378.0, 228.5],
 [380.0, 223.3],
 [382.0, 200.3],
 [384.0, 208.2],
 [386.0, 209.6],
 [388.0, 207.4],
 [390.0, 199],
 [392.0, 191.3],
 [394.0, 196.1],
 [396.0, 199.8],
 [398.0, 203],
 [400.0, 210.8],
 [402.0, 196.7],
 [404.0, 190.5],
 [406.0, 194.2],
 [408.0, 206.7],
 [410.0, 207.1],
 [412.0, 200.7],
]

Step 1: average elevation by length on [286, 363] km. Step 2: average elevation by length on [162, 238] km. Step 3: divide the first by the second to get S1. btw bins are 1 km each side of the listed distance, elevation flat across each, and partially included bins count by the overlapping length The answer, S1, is 1.0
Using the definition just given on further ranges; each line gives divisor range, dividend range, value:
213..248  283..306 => 1.03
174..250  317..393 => 1.02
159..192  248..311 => 1.02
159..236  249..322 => 1.00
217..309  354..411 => 1.02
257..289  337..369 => 1.03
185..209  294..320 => 1.02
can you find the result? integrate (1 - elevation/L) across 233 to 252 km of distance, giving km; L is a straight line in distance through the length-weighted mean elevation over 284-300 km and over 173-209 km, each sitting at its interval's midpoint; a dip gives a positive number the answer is 0.7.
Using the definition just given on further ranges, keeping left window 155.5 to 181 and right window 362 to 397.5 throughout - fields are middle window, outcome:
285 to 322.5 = -0.9 km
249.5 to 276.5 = 0.7 km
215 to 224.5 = -0.2 km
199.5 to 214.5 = -1.5 km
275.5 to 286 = 0.0 km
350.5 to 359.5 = 0.0 km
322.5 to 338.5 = 0.3 km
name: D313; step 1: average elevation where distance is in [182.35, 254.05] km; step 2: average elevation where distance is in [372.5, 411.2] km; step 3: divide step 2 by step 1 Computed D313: 1.00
